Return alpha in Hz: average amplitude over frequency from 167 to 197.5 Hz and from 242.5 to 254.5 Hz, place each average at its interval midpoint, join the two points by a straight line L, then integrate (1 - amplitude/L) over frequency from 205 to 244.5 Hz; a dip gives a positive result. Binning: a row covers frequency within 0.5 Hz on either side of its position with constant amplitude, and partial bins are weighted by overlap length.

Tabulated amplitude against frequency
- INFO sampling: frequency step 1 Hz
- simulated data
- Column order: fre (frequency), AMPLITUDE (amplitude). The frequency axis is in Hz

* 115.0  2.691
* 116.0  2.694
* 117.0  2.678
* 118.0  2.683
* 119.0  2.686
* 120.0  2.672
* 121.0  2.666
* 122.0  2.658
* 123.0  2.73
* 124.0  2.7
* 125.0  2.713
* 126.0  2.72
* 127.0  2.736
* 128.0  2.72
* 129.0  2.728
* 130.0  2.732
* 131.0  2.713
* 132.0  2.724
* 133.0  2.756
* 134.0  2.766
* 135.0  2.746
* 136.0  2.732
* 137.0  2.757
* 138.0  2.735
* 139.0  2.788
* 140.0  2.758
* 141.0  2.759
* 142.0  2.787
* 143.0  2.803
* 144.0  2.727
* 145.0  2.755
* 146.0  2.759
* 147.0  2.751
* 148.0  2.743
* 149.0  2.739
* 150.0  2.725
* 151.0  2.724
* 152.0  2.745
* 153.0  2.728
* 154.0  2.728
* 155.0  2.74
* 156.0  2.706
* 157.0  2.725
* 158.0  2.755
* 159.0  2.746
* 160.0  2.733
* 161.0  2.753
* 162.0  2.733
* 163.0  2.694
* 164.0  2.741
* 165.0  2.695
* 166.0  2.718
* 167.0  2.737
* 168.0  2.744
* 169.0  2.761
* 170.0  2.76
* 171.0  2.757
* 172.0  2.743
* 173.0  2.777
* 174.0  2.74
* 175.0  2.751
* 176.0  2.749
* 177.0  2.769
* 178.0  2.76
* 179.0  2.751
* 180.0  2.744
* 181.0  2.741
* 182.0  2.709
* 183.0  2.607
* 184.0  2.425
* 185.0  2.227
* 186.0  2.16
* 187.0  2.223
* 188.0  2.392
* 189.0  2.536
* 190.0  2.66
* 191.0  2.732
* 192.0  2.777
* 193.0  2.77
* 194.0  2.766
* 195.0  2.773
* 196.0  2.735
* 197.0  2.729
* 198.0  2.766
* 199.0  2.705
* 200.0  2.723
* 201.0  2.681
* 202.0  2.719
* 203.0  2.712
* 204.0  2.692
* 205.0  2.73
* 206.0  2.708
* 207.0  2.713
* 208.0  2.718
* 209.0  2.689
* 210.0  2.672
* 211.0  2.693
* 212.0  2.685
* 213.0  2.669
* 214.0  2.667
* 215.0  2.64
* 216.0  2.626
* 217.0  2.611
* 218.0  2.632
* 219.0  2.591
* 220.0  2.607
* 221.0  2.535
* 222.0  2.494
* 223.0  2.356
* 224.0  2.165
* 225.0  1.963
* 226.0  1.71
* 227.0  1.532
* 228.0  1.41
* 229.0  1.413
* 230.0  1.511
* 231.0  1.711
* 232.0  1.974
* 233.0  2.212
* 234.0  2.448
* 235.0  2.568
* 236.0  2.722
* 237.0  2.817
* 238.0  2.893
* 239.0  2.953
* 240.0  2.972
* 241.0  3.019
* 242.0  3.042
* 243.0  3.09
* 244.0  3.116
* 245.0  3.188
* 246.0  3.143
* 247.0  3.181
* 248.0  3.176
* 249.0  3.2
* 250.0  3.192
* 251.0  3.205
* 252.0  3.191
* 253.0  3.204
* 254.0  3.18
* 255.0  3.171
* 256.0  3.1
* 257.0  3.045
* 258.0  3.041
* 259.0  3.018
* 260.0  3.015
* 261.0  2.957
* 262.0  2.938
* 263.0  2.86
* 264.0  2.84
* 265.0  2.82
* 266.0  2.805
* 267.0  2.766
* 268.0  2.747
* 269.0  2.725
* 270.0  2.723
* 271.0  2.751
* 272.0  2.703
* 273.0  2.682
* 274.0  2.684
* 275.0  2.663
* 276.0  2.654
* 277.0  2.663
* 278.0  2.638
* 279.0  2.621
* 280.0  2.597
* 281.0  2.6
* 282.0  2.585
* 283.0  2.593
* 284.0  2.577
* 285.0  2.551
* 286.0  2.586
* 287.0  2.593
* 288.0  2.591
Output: 6.71 Hz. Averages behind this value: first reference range 2.66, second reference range 3.17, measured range 2.48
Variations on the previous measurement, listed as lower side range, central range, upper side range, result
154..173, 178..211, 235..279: 1.8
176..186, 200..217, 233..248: 0.4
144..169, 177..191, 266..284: 0.9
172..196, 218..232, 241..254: 4.5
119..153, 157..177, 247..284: 0.2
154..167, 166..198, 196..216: 0.6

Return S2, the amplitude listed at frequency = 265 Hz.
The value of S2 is 2.82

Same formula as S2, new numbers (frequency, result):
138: 2.735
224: 2.165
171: 2.757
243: 3.09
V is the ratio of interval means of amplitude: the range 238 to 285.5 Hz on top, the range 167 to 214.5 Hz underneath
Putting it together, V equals 1.08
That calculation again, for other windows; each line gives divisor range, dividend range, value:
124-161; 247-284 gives 1.05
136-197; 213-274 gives 1.00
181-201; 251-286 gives 1.08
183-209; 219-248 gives 0.94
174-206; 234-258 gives 1.15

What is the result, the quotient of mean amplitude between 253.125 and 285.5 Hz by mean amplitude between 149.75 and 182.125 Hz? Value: 1.0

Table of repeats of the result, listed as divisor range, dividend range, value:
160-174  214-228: 0.85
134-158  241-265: 1.12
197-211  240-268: 1.12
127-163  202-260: 0.97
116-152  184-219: 0.97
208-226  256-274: 1.13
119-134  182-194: 0.93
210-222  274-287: 0.99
